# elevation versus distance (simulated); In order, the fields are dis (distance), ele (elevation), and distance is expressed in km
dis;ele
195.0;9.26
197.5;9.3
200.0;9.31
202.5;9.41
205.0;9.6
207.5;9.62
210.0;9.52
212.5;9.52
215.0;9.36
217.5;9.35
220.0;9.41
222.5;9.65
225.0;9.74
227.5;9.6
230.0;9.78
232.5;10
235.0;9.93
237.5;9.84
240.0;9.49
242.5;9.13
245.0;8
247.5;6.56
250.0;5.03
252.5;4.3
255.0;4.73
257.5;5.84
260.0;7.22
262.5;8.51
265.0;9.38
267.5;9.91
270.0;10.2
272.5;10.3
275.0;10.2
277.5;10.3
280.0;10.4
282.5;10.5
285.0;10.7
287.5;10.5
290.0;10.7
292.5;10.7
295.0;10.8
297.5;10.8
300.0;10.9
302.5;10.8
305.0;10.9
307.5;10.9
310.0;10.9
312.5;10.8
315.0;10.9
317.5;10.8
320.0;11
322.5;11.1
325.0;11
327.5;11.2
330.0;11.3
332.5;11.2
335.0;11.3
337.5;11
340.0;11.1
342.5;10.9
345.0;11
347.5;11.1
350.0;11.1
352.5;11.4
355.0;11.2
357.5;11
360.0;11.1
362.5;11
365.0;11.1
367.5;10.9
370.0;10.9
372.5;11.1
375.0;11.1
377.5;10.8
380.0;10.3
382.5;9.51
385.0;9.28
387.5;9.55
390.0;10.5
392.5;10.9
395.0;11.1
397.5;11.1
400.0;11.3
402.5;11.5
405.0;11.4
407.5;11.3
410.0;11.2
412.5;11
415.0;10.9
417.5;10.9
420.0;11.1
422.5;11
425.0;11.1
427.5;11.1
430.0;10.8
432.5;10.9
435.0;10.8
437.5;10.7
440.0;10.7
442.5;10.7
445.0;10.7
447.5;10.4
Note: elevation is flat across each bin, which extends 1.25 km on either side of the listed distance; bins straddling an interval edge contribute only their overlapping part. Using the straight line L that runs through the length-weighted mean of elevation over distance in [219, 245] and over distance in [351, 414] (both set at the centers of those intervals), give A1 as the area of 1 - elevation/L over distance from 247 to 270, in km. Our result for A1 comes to 6.6 km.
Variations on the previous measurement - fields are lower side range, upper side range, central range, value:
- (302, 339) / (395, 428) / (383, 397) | 1.1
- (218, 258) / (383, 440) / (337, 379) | -4.1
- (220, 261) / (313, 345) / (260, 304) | -3.5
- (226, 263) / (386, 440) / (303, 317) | -2.8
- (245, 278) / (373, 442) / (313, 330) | -3.7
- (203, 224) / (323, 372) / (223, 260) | 6.8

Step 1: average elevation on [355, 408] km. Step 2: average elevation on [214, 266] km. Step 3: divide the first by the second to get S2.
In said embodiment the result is 1.3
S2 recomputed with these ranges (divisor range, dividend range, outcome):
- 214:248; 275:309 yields 1.14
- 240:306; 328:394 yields 1.19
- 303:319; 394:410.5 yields 1.04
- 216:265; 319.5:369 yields 1.35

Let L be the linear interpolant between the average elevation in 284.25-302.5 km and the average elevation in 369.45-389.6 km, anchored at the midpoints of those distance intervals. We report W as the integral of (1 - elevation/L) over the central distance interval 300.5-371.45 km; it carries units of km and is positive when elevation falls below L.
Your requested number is -3.4 km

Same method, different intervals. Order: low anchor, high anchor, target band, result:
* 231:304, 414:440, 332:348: -1.8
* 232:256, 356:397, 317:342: -4.0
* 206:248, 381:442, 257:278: 1.1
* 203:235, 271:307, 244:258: 6.1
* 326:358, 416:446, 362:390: 1.4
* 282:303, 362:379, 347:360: -0.3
